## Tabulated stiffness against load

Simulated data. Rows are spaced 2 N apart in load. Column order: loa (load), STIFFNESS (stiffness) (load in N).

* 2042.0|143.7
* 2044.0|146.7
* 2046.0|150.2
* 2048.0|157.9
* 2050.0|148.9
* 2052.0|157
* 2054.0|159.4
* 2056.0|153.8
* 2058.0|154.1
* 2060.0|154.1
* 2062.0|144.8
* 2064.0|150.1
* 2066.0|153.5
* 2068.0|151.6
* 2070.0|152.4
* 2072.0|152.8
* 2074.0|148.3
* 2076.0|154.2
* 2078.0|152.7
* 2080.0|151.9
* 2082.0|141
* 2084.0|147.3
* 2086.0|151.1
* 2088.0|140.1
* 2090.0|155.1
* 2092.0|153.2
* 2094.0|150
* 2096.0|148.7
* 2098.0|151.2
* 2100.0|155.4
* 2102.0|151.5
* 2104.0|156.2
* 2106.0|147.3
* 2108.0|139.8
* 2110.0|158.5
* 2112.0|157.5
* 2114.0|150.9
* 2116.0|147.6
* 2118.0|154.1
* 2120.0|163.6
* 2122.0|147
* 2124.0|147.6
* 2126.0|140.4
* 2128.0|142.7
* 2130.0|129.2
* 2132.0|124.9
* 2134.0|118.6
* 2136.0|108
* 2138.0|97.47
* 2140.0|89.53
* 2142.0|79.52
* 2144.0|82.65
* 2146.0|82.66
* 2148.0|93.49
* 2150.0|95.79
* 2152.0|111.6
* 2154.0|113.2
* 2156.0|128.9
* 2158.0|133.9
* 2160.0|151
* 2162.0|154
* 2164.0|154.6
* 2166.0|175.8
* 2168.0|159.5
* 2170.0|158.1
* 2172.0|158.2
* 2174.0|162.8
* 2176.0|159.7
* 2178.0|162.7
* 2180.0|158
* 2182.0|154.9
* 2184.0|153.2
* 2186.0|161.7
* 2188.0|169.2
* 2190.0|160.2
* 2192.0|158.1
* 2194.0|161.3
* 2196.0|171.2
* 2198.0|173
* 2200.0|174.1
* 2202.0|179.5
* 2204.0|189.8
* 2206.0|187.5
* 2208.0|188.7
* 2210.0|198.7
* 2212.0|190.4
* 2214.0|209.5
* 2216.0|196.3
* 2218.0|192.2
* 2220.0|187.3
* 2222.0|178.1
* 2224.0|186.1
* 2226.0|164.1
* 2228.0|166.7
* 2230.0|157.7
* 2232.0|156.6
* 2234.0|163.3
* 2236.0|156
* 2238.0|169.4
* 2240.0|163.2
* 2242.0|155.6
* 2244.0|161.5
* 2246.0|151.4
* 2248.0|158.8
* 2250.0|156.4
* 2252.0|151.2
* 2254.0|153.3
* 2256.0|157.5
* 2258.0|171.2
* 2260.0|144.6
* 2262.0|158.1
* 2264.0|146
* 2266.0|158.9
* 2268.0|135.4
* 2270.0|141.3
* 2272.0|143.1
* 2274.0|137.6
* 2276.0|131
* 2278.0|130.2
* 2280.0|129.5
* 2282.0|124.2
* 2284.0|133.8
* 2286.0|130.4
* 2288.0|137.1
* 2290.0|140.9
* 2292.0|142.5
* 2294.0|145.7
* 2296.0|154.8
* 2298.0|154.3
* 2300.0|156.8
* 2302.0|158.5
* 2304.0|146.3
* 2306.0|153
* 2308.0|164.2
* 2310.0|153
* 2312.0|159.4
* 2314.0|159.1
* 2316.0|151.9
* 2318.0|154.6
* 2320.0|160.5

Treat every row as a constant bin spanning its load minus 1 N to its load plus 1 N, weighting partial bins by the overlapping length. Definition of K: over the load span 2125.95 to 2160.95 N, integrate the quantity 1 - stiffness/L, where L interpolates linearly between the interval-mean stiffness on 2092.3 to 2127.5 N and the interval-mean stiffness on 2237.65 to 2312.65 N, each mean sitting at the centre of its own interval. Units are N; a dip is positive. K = 9.0 N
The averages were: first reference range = 151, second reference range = 149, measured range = 112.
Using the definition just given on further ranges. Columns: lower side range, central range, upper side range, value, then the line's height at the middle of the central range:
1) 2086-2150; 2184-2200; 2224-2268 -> -1.81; 148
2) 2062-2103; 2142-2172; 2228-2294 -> 4.42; 150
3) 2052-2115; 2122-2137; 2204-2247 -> 2.62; 159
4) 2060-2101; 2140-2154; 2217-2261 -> 5.70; 156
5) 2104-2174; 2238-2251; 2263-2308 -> -1.73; 140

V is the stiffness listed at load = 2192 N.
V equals 158.1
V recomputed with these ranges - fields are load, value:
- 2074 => 148.3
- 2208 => 188.7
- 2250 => 156.4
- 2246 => 151.4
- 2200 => 174.1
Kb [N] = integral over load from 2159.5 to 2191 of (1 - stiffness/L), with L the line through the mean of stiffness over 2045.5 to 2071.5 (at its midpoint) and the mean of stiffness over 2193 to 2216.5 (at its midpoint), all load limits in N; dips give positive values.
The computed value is 3.3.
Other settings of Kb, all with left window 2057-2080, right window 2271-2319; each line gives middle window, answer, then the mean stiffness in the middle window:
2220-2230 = -1.8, 174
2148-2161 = 2.5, 120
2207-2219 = -3.9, 196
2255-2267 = -0.8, 156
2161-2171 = -0.8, 160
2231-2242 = -1.1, 161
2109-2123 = -0.4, 154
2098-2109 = 0.0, 150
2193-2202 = -1.4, 171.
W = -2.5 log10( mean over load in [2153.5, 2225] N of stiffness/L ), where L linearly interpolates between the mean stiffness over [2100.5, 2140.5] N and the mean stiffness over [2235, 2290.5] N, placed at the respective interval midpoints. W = -0.17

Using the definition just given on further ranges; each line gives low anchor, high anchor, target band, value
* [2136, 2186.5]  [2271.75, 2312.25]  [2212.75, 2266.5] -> -0.19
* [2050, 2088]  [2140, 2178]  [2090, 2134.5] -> -0.05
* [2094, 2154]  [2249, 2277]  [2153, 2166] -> -0.06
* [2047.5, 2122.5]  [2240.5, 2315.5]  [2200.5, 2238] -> -0.20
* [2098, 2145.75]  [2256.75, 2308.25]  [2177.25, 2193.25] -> -0.16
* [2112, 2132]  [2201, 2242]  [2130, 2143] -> 0.39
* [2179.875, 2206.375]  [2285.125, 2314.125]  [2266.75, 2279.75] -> 0.14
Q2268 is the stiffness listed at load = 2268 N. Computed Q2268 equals 135.4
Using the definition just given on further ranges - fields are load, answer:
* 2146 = 82.66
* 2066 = 153.5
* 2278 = 130.2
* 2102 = 151.5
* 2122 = 147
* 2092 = 153.2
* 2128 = 142.7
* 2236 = 156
